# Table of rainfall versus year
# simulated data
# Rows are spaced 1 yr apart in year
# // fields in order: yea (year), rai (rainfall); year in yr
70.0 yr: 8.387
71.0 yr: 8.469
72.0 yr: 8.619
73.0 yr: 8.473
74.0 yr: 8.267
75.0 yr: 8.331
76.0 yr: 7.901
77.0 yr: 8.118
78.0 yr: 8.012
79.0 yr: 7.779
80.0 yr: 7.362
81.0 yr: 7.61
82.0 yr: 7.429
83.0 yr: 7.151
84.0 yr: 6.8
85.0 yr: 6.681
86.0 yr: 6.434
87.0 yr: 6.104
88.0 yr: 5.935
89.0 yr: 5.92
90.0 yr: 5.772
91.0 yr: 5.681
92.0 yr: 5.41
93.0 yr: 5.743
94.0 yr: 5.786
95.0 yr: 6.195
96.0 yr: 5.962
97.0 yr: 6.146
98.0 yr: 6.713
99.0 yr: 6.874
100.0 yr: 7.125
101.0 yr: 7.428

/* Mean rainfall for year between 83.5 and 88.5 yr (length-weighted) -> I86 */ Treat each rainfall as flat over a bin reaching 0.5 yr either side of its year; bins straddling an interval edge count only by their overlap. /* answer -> 6.39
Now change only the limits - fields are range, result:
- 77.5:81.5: 7.69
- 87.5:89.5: 5.93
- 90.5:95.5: 5.76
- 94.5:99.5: 6.38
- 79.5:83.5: 7.39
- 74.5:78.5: 8.09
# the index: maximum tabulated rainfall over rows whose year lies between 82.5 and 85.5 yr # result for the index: 7.151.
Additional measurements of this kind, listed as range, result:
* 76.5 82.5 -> 8.118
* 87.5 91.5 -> 5.935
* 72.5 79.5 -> 8.473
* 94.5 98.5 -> 6.713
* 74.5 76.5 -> 8.331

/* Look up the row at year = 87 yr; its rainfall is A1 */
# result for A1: 6.104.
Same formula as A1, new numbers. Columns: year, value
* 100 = 7.125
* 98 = 6.713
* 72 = 8.619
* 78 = 8.012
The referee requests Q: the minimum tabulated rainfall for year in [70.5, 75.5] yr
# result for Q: 8.267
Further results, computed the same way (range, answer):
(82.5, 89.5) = 5.92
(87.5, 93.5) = 5.41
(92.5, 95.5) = 5.743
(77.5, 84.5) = 6.8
